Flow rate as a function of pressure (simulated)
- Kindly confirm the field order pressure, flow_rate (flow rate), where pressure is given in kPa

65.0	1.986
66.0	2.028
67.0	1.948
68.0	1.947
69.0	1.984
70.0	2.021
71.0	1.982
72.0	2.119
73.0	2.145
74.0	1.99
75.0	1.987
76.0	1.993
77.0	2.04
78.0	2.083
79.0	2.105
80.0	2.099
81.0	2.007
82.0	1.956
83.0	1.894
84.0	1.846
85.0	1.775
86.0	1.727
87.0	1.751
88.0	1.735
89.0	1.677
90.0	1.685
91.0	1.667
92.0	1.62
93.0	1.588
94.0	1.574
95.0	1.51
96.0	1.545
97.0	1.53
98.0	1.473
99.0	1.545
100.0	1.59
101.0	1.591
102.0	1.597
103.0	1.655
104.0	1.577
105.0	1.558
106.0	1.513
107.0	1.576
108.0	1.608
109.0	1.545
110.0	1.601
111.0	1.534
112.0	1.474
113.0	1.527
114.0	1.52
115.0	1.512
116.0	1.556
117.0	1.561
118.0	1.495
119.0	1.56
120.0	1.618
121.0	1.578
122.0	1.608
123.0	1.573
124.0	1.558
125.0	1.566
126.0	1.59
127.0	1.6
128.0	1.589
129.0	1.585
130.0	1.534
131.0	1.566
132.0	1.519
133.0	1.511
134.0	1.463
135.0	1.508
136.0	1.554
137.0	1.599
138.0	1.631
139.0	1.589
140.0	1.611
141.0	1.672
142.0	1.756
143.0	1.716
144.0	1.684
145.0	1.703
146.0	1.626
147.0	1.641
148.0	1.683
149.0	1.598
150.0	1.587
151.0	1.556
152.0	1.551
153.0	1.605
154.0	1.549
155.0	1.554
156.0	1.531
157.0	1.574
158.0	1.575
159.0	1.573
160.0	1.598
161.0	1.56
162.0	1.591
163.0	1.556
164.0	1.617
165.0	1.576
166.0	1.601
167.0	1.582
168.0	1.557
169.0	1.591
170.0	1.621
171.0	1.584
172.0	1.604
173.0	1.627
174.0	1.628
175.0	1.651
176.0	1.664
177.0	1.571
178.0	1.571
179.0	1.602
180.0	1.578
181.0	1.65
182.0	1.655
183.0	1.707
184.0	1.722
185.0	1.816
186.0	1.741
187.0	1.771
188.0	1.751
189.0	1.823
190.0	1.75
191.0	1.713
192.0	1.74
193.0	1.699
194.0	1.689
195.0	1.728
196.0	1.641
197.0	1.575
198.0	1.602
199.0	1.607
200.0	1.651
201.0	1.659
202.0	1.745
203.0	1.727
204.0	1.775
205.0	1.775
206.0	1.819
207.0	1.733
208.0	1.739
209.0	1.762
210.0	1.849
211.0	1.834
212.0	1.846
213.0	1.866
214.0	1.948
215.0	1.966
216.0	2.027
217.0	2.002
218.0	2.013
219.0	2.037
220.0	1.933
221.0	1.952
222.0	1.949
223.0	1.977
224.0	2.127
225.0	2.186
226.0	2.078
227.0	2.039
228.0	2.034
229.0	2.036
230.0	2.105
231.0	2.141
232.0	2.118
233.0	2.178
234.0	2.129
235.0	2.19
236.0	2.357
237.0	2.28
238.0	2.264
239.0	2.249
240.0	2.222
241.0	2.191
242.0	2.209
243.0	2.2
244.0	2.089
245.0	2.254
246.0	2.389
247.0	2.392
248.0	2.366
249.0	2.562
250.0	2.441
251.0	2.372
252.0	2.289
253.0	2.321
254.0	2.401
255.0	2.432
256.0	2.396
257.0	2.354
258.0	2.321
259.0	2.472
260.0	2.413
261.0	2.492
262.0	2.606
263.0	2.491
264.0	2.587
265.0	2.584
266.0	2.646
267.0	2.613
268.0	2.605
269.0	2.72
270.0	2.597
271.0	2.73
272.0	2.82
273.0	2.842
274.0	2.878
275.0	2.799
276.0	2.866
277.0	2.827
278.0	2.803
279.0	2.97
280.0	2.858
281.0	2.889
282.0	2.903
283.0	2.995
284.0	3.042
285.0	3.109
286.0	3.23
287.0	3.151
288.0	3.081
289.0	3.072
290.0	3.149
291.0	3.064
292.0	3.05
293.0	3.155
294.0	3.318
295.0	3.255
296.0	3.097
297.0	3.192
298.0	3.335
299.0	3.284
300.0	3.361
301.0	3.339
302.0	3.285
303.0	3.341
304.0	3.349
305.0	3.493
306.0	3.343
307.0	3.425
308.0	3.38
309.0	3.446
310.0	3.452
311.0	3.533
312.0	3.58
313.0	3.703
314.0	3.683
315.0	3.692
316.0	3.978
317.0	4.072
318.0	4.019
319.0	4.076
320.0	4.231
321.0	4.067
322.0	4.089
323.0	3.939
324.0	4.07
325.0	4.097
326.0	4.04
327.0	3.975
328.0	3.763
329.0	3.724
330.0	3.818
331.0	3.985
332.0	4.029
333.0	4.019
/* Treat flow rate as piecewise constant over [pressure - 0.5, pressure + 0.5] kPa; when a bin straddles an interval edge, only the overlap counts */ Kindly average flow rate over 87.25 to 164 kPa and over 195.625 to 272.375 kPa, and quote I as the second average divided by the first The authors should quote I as 1.36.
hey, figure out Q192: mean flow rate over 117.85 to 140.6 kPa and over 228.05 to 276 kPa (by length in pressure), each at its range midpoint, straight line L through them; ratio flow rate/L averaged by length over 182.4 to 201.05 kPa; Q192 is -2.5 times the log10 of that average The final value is 0.17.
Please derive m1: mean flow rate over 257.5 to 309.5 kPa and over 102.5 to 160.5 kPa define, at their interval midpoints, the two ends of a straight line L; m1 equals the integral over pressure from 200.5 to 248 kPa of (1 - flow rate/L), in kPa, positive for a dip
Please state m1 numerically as 7.9 kPa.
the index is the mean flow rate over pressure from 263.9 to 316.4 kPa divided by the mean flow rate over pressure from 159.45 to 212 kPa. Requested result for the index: 1.87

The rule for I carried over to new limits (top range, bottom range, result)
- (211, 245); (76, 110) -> 1.22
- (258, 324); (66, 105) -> 1.76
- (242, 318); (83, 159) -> 1.84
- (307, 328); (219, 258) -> 1.74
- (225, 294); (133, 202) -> 1.57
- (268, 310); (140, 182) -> 1.92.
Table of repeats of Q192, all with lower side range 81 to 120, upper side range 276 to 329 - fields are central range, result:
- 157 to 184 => 0.36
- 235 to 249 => 0.26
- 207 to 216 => 0.37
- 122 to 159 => 0.23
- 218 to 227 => 0.32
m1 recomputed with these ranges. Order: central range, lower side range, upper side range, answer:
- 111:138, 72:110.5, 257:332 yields 5.89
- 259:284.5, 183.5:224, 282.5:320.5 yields 1.58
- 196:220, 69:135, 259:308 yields 6.25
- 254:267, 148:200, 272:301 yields 1.16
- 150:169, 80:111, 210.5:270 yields 3.40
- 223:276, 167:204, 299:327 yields 6.14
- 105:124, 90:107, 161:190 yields 0.42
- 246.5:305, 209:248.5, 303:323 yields 3.32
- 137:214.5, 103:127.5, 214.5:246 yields 7.82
